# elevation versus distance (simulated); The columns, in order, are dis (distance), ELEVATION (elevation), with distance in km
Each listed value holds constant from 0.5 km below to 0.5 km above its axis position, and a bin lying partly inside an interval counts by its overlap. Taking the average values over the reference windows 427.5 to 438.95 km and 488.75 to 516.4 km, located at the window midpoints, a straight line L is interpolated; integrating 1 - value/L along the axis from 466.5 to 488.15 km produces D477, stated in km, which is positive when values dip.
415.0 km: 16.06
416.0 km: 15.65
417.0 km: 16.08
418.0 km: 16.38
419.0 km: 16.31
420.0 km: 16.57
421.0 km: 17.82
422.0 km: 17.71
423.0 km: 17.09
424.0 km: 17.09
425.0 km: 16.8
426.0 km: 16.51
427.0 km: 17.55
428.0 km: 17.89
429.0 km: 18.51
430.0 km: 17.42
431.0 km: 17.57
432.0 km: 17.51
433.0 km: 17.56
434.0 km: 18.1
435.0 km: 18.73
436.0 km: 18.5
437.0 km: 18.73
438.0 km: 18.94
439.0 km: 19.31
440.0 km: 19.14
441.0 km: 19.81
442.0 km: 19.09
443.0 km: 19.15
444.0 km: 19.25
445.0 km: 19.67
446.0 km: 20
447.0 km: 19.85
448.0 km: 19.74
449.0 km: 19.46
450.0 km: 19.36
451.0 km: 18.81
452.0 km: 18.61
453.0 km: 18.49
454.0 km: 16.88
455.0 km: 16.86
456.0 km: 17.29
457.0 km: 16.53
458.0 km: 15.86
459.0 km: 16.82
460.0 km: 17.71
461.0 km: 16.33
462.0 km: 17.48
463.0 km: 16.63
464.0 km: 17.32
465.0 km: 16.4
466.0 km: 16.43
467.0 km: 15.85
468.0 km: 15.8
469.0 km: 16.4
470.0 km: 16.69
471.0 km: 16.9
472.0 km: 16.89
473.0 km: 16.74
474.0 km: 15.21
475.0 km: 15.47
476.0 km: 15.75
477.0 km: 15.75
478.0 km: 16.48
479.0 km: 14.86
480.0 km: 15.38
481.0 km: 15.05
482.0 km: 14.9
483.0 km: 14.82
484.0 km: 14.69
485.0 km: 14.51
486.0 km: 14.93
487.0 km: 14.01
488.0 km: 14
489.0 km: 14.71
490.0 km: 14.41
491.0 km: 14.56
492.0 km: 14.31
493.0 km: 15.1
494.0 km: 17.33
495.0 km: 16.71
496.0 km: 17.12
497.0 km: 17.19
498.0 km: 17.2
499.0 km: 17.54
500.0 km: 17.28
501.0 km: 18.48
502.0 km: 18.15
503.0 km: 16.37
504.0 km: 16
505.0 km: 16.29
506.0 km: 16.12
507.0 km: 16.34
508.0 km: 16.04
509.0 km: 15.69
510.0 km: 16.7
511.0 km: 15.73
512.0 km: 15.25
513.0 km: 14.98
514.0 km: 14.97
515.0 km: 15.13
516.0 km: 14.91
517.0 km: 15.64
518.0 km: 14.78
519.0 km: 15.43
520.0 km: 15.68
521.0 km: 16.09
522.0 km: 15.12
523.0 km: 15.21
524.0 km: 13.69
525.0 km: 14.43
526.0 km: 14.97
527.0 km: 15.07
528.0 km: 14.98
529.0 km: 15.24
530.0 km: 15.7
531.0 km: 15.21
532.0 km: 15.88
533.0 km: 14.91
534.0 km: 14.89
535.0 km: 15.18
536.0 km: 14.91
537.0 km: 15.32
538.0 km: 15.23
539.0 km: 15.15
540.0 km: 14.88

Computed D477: 1.7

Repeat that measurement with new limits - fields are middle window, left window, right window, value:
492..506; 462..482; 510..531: -1.1 km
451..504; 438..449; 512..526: 3.7 km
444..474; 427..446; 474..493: -1.1 km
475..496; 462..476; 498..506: 2.0 km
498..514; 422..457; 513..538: -0.6 km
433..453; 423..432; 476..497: -2.7 km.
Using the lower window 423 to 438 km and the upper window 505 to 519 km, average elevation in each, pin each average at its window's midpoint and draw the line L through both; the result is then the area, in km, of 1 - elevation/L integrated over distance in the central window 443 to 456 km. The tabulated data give -1.2 km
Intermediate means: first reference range 17.8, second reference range 15.6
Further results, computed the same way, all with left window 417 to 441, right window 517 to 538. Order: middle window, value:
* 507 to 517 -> 0.0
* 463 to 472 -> 0.1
